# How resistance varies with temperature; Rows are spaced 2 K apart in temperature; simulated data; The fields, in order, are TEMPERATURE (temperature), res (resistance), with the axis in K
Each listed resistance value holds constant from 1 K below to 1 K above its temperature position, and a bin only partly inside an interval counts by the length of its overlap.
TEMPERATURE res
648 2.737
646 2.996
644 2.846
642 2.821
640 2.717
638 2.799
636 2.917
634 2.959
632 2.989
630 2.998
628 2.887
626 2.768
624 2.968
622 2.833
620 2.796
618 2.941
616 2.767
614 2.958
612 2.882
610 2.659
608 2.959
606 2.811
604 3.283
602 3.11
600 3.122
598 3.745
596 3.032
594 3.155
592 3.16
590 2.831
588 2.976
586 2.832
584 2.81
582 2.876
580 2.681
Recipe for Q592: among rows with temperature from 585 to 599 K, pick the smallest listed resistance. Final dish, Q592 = 2.831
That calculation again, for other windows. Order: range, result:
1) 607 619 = 2.659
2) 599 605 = 3.11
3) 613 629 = 2.767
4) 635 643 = 2.717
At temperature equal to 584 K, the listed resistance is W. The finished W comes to 2.81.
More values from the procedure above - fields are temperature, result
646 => 2.996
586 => 2.832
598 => 3.745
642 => 2.821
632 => 2.989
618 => 2.941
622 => 2.833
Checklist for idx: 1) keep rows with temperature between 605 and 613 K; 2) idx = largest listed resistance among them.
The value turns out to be 2.959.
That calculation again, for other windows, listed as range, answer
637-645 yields 2.846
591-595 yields 3.16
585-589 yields 2.976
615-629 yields 2.968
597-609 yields 3.745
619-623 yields 2.833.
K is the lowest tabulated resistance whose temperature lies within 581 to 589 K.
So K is 2.81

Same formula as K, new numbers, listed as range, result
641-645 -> 2.821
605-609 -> 2.811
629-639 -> 2.799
